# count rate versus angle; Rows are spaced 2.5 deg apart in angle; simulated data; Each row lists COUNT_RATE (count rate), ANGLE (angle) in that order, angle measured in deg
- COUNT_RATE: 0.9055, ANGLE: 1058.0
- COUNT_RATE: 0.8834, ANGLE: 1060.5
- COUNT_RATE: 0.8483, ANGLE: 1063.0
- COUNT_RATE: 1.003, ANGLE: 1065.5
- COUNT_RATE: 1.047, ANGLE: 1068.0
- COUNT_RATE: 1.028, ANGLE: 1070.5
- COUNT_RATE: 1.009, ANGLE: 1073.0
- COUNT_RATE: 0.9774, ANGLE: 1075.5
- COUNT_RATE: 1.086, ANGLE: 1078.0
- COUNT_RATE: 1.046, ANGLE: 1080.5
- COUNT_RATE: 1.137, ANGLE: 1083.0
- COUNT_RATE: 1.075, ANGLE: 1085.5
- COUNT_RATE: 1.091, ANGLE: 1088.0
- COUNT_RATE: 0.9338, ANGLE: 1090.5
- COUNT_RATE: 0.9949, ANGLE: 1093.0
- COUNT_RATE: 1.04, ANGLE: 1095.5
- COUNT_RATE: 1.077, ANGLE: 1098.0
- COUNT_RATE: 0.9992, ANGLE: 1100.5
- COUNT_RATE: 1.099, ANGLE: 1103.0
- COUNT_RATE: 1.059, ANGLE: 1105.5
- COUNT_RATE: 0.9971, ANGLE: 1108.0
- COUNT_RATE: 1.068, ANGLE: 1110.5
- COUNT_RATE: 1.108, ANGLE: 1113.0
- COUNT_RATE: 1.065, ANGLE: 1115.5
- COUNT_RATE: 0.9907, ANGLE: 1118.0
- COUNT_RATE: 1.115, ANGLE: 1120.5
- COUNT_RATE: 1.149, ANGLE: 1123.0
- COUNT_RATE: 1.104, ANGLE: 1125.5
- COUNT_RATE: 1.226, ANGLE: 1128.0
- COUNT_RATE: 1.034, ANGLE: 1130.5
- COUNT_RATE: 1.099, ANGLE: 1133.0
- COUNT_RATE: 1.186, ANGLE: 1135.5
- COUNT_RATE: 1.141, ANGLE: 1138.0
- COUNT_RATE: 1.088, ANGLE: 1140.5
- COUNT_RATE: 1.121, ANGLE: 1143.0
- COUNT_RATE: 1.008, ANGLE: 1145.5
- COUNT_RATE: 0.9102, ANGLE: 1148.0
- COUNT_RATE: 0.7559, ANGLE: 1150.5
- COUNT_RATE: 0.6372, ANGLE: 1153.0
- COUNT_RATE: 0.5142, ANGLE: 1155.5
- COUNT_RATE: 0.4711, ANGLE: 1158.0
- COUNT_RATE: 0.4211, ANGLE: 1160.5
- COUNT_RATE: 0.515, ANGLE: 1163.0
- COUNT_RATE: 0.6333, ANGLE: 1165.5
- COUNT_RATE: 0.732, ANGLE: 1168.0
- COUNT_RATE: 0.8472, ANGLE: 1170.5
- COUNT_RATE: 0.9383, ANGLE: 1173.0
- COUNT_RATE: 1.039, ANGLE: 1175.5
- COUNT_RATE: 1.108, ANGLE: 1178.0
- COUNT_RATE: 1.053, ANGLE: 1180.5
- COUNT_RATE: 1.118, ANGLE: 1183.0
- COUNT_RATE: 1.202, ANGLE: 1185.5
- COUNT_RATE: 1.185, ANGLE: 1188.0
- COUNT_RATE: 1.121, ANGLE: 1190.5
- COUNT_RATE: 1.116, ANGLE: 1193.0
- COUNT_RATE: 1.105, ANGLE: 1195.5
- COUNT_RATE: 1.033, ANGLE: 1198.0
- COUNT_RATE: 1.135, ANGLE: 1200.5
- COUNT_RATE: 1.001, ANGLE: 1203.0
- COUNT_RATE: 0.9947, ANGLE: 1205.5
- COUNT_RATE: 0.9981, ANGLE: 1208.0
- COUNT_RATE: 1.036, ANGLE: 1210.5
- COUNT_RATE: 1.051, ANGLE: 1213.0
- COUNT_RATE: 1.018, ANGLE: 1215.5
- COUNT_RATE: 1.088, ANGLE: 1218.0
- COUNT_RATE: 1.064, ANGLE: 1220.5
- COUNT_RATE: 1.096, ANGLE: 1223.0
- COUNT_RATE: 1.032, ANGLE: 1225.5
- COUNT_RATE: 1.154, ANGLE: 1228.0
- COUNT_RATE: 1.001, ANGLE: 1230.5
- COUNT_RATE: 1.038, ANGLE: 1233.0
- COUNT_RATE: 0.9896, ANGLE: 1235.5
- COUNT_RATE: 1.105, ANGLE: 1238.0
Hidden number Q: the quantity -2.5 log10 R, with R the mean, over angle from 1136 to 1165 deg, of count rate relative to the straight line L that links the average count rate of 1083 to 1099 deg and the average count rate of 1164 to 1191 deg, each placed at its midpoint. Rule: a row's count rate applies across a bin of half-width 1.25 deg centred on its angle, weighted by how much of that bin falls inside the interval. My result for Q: 0.27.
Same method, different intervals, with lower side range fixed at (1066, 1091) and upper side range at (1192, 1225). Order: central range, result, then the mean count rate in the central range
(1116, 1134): -0.05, 1.1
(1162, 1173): 0.42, 0.715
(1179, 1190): -0.08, 1.14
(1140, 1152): 0.09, 0.963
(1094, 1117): -0.01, 1.06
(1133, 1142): -0.08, 1.13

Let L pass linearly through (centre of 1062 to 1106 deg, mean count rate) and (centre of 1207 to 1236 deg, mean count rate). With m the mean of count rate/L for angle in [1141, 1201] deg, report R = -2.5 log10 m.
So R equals 0.15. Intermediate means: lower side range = 1.03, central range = 0.904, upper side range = 1.05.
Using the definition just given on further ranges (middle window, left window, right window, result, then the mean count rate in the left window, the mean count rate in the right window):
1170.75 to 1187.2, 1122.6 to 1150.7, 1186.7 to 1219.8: 0.01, 1.08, 1.07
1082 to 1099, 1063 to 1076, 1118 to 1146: -0.01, 0.999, 1.11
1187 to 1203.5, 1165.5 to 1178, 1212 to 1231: -0.14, 0.885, 1.07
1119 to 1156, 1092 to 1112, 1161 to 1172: -0.20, 1.04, 0.67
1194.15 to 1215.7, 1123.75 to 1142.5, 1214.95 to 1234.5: 0.03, 1.13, 1.06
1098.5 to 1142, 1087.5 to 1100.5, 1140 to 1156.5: -0.16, 1.02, 0.857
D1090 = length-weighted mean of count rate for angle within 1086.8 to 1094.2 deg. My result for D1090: 1.01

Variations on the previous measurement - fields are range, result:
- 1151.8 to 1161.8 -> 0.51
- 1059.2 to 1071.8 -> 0.962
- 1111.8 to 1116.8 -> 1.09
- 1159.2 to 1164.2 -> 0.468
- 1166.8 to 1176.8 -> 0.891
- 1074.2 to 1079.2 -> 1.03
